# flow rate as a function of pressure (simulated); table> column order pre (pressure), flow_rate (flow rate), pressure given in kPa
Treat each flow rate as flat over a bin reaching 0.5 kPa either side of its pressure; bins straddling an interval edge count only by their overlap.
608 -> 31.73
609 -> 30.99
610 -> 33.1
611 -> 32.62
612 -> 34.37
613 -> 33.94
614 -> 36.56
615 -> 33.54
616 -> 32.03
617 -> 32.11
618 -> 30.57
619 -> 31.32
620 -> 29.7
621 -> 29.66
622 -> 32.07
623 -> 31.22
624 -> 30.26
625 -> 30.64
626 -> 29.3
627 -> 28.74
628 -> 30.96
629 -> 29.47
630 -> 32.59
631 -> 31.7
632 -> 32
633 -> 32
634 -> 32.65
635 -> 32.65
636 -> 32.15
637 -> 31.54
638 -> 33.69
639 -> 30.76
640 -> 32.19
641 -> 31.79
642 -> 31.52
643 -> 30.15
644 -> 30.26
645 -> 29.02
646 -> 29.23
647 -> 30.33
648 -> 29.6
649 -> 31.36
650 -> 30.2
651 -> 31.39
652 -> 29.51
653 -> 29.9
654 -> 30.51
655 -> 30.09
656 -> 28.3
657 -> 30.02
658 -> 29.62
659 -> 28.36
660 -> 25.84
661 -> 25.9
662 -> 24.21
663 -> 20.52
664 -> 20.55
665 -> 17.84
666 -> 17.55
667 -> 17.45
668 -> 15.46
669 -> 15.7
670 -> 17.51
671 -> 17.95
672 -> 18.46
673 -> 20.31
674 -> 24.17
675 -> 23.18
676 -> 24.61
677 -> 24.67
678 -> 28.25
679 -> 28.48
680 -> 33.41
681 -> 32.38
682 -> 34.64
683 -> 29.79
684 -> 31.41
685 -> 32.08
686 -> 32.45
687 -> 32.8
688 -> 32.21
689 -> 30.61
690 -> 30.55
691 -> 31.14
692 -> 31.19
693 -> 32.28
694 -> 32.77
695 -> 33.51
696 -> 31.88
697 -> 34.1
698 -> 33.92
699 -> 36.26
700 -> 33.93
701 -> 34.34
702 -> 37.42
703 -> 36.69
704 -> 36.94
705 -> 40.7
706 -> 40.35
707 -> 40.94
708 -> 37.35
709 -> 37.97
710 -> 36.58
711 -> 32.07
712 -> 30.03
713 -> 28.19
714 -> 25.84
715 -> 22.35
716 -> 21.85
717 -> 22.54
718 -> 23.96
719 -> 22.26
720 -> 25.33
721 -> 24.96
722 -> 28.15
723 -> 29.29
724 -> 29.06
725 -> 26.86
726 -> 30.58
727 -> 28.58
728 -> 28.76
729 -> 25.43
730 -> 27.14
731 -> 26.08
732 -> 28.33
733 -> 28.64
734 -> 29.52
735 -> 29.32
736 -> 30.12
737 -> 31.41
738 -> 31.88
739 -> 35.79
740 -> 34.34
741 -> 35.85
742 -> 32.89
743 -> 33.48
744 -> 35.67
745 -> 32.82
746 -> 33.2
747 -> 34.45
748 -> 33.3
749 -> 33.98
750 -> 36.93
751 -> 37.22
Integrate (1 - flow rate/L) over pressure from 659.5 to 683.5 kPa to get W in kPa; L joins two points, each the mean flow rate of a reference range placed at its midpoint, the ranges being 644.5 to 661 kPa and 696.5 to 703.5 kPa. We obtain 6.5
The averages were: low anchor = 29.5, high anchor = 35.2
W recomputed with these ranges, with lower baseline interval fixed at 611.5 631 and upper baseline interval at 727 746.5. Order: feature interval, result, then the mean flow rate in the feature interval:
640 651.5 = 0.3 kPa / 30.5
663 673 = 4.3 kPa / 17.9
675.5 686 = 0.4 kPa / 30.1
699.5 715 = -1.8 kPa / 34.9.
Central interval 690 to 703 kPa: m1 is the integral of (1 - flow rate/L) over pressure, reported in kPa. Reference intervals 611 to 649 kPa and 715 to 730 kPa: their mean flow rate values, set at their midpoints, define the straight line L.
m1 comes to -2.8 kPa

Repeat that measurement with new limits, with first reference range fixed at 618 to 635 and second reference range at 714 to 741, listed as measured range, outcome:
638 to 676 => 5.22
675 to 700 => -1.95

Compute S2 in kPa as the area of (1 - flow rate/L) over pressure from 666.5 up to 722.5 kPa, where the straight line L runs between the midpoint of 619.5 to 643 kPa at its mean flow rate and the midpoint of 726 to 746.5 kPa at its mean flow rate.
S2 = 3.0 kPa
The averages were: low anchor 31.2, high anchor 31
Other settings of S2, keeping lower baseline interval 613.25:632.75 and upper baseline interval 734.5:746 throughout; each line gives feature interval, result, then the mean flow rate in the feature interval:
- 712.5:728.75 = 3.3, 26.1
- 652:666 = 2.5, 26.1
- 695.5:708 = -1.5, 36.5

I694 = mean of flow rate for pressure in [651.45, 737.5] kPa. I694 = 28.7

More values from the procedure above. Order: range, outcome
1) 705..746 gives 30.2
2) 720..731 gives 27.7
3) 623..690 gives 28.1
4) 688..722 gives 31.8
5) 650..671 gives 24.3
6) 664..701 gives 27.6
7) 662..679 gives 20.6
